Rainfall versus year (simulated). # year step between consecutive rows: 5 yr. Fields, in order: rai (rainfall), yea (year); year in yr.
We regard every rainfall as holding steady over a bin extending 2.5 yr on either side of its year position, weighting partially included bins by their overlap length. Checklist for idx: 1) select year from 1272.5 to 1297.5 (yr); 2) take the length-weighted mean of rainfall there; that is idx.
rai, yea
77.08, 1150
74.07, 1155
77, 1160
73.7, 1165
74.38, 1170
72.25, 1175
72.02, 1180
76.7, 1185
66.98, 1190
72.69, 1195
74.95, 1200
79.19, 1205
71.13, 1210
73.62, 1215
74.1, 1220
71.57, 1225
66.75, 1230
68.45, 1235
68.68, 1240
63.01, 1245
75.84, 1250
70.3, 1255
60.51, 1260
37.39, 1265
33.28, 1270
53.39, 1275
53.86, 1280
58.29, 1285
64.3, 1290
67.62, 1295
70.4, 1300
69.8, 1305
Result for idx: 59.5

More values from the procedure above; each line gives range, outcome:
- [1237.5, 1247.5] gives 65.8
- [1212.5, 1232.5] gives 71.5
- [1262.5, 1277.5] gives 41.4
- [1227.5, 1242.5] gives 68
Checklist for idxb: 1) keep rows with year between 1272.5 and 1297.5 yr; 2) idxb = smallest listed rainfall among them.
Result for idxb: 53.39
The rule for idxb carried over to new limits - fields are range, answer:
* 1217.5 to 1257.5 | 63.01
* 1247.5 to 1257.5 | 70.3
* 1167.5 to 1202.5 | 66.98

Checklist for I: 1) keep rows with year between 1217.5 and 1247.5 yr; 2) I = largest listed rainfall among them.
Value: 74.1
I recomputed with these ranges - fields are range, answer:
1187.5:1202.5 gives 74.95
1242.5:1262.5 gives 75.84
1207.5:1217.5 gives 73.62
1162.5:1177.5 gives 74.38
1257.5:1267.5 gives 60.51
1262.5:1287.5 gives 58.29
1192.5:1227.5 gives 79.19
